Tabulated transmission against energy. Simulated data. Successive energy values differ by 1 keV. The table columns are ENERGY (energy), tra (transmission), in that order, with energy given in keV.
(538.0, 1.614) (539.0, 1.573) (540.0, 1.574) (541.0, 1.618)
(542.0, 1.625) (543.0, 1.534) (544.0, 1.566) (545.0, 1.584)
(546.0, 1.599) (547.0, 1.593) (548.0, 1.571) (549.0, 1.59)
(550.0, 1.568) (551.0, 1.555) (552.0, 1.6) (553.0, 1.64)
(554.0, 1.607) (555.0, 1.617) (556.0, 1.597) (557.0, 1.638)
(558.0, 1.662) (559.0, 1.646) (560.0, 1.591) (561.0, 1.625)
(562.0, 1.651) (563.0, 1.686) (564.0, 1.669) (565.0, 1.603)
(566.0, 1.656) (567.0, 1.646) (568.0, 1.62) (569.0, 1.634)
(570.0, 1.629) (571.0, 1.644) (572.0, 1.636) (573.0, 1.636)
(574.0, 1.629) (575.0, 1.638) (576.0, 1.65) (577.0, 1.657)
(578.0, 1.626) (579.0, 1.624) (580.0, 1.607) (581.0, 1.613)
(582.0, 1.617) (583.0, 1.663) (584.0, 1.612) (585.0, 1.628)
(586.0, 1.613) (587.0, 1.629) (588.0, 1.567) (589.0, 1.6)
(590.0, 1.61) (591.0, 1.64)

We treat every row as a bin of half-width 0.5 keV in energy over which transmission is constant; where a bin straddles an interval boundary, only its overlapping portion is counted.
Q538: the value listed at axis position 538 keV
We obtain 1.614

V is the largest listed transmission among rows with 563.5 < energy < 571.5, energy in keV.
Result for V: 1.669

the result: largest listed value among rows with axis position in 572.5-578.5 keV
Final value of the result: 1.657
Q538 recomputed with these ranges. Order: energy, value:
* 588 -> 1.567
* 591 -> 1.64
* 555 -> 1.617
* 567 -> 1.646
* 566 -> 1.656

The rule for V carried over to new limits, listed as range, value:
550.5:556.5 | 1.64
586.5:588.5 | 1.629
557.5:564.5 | 1.686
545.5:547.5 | 1.599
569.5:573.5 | 1.644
